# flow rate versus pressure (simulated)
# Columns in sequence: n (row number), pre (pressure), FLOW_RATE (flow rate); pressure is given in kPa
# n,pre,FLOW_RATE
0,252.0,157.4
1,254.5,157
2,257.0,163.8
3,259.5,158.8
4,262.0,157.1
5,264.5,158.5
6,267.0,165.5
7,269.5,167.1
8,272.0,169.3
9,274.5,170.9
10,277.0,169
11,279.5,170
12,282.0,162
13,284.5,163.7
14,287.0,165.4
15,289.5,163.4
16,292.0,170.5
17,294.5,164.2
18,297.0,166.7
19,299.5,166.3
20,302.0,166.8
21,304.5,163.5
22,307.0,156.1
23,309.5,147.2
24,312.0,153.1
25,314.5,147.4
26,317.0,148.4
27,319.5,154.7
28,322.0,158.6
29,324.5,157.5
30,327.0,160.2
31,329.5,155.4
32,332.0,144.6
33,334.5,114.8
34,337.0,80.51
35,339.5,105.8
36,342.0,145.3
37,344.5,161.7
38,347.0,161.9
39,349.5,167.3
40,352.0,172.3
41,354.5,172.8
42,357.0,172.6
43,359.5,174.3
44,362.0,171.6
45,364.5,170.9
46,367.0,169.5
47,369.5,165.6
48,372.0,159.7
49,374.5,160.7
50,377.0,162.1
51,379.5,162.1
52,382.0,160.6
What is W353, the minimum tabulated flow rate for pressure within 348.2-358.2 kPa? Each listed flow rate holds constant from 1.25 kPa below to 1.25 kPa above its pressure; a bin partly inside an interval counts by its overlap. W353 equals 167.3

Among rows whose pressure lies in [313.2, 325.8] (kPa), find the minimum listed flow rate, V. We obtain 147.4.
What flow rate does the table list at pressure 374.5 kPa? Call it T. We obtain 160.7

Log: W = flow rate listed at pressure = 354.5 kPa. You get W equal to 172.8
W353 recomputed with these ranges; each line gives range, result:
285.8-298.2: 163.4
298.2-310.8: 147.2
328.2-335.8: 114.8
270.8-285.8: 162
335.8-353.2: 80.51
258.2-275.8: 157.1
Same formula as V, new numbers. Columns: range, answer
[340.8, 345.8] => 145.3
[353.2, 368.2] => 169.5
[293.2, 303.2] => 164.2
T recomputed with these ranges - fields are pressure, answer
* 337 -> 80.51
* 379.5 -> 162.1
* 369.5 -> 165.6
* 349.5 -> 167.3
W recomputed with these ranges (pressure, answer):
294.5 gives 164.2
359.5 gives 174.3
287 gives 165.4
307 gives 156.1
